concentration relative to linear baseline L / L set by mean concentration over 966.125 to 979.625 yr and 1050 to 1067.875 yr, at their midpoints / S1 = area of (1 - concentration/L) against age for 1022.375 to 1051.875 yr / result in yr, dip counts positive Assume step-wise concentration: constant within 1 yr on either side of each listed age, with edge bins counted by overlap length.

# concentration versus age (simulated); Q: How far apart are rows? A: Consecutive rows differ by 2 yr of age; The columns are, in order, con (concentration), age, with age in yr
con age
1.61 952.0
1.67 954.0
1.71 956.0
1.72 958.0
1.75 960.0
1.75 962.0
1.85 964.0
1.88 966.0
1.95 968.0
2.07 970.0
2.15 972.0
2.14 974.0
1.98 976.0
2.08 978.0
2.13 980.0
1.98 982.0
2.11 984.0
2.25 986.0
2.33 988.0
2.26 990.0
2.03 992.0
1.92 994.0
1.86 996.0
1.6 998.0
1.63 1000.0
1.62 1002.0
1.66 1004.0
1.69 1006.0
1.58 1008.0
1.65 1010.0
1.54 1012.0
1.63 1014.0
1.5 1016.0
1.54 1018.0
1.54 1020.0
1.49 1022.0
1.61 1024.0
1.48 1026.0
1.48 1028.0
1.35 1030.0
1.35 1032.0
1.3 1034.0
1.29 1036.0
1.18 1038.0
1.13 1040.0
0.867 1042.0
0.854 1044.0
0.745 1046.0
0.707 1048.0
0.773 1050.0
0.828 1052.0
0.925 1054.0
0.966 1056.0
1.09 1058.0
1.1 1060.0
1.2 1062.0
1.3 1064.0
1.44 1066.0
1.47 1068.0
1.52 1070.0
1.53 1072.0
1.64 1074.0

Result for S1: 4.6 yr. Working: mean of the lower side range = 2.05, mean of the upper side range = 1.11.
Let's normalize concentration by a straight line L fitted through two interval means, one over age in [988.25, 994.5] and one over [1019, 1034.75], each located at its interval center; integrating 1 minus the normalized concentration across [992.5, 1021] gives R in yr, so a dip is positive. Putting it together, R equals 2.8 yr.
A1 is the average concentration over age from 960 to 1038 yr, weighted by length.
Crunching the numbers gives 1.76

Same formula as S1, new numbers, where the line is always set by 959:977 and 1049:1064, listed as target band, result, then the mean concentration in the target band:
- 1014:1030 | -1.7 yr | 1.52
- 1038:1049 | 2.5 yr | 0.89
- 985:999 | -2.8 yr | 2.04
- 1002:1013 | -0.7 yr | 1.62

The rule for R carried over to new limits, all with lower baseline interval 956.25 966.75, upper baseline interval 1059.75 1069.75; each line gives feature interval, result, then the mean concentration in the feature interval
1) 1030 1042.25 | 2.0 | 1.22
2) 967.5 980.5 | -2.6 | 2.07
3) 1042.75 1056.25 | 5.6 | 0.821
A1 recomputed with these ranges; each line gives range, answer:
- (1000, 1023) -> 1.59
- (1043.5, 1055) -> 0.803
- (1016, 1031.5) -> 1.49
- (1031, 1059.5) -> 1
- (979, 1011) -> 1.89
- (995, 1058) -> 1.33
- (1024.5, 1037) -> 1.38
